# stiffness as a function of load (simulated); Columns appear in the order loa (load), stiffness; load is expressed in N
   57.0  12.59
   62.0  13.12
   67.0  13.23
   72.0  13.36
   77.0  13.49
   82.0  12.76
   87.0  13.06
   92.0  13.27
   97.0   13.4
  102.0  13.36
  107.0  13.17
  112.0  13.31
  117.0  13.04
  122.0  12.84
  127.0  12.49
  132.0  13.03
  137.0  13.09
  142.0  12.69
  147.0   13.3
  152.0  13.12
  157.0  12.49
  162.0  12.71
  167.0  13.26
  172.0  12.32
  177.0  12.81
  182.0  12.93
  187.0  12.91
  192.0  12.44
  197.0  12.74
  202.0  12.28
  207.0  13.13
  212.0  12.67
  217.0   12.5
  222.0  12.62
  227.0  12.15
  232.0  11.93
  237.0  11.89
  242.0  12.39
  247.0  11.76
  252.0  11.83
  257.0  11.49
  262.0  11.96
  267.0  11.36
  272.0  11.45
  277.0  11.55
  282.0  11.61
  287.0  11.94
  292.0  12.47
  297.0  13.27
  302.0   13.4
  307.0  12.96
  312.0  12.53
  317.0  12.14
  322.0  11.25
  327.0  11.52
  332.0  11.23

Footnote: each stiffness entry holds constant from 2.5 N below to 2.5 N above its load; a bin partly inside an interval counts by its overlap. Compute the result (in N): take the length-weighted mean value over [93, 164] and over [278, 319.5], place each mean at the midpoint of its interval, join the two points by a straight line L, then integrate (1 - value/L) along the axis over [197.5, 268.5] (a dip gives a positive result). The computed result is 3.0 N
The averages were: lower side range 13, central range 12.2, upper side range 12.5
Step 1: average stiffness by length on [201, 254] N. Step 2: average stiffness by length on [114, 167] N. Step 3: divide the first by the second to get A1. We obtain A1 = 0.95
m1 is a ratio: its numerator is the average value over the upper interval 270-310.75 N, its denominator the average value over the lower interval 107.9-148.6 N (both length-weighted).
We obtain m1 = 0.95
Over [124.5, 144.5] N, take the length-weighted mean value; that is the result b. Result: 12.8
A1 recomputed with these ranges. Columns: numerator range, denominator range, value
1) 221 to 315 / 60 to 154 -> 0.92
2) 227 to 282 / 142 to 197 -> 0.92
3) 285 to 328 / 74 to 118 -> 0.94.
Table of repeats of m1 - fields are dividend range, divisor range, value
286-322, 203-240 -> 1.02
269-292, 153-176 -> 0.92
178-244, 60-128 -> 0.95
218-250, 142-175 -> 0.94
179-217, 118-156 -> 0.98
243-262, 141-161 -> 0.91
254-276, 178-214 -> 0.91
